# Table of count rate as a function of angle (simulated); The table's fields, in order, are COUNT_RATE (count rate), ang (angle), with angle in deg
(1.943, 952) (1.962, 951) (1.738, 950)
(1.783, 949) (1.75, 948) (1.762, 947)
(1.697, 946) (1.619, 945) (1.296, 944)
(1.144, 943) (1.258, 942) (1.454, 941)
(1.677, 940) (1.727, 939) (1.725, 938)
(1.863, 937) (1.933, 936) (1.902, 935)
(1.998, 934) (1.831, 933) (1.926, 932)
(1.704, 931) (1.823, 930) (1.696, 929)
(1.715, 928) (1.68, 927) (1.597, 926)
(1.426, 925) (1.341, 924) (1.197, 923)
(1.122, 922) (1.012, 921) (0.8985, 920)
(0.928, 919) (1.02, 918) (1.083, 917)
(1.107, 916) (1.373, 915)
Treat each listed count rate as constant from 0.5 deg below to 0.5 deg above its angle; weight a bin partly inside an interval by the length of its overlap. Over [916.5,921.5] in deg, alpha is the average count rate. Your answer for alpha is 0.988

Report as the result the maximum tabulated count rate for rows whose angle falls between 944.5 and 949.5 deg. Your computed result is 1.783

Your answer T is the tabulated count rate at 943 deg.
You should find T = 1.144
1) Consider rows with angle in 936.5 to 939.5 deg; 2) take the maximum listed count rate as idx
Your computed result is 1.863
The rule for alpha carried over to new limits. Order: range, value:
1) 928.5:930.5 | 1.76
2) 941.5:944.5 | 1.23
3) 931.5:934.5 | 1.92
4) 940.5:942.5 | 1.36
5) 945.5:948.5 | 1.74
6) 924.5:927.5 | 1.57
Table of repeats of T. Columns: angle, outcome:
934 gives 1.998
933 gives 1.831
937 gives 1.863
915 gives 1.373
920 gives 0.8985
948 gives 1.75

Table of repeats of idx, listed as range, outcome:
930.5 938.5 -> 1.998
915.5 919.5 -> 1.107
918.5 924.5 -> 1.341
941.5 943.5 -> 1.258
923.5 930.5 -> 1.823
